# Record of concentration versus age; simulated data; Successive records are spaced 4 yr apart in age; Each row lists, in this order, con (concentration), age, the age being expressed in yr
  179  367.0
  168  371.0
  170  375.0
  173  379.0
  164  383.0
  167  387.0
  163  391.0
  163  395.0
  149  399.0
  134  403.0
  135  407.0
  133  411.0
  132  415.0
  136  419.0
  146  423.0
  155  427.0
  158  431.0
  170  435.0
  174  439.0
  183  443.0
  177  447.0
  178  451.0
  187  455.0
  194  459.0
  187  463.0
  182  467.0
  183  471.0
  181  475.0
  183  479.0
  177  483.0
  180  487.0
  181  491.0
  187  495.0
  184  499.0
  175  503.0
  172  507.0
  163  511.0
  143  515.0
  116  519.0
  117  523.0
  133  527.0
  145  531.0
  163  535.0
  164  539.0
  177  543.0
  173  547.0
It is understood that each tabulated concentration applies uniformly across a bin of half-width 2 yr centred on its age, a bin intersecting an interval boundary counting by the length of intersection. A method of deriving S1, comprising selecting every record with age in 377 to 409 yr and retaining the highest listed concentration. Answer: 173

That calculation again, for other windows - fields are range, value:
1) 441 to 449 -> 183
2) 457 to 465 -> 194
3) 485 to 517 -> 187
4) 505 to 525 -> 172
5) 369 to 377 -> 170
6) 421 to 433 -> 158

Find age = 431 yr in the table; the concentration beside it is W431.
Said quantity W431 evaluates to 158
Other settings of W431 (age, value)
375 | 170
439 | 174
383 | 164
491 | 181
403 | 134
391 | 163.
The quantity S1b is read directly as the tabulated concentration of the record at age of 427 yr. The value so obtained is 155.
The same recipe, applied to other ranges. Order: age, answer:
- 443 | 183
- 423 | 146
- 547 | 173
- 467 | 182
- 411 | 133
